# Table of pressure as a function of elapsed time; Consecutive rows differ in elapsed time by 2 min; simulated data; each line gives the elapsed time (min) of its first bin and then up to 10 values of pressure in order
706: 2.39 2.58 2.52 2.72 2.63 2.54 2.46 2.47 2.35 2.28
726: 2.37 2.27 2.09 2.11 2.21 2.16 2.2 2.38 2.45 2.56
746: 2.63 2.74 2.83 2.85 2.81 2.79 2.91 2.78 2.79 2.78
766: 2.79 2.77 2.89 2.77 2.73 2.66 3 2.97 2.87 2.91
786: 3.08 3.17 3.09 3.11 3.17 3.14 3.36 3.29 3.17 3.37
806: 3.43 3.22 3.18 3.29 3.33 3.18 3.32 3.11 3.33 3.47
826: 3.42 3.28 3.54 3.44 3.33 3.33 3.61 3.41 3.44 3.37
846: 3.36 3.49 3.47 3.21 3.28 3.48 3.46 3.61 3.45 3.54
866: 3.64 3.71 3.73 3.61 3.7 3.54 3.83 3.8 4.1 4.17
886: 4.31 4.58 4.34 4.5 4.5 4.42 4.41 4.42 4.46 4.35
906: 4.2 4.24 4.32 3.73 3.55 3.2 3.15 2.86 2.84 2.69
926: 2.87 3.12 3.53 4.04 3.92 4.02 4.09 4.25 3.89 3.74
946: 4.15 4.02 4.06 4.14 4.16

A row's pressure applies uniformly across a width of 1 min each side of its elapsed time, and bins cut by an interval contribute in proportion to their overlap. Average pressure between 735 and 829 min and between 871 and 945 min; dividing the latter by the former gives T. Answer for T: 1.3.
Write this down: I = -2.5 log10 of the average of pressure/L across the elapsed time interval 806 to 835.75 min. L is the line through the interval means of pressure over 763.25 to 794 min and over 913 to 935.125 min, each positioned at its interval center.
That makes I -0.11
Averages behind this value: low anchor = 2.92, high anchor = 3.26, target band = 3.32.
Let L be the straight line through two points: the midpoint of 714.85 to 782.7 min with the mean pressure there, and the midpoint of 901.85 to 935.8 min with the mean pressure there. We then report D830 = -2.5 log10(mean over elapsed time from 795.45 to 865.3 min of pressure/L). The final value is -0.10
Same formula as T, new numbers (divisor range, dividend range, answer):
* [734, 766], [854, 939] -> 1.44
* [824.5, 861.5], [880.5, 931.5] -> 1.13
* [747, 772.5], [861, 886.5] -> 1.34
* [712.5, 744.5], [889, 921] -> 1.72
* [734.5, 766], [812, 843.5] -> 1.27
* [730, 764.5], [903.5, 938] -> 1.39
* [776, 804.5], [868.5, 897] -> 1.31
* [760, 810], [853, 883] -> 1.20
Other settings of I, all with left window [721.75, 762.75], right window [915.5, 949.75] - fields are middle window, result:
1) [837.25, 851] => -0.125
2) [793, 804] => -0.151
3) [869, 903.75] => -0.244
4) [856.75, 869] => -0.125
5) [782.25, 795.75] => -0.117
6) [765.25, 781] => -0.058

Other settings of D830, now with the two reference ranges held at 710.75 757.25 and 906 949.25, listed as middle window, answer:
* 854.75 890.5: -0.148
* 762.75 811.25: -0.089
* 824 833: -0.127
